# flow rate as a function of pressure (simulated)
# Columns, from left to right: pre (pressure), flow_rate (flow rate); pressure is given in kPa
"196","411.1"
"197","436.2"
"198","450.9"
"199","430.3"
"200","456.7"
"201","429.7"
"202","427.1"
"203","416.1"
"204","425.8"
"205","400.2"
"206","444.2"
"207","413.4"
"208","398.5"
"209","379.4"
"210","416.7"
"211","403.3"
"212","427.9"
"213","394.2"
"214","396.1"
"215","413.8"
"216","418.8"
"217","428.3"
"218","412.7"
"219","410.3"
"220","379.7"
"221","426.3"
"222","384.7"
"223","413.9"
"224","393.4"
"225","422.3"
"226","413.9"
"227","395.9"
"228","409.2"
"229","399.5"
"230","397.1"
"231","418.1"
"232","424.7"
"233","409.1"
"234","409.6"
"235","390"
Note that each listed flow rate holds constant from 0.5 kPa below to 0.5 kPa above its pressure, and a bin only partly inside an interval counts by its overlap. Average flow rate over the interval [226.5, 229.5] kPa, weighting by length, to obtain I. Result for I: 402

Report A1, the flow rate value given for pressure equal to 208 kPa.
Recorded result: 398.5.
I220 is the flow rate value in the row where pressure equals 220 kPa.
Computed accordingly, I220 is 379.7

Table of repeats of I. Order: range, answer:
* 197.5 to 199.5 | 441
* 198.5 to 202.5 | 436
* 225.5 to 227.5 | 405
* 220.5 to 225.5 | 408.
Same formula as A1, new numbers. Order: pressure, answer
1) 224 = 393.4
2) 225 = 422.3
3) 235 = 390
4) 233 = 409.1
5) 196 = 411.1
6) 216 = 418.8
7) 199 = 430.3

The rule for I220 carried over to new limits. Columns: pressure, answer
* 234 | 409.6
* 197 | 436.2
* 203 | 416.1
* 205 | 400.2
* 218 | 412.7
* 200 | 456.7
